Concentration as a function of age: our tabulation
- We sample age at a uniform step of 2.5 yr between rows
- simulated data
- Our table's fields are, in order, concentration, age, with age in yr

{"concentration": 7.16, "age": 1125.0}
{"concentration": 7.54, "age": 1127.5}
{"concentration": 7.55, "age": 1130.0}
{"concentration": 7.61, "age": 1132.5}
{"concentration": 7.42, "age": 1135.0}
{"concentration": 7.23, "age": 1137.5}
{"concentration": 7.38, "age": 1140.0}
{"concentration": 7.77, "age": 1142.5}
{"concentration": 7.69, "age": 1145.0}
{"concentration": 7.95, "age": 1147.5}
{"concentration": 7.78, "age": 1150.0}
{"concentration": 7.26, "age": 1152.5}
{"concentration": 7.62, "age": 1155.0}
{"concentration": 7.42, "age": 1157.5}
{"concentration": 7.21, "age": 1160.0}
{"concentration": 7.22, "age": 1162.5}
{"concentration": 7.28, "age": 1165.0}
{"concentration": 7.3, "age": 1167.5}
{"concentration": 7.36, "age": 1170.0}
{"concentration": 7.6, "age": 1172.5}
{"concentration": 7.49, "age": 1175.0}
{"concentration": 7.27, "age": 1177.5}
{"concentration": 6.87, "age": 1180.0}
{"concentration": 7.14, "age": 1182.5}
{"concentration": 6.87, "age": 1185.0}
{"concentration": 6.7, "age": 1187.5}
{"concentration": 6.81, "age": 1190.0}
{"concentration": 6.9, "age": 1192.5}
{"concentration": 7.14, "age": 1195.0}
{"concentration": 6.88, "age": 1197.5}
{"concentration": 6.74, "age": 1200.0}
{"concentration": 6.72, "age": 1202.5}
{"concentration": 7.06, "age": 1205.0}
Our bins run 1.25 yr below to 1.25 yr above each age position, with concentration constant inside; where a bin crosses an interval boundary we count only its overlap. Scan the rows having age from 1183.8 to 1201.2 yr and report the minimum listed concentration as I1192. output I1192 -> 6.7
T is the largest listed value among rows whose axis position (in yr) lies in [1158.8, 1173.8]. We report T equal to 7.6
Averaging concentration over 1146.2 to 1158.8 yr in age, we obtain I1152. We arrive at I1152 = 7.6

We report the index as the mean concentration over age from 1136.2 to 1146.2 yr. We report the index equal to 7.52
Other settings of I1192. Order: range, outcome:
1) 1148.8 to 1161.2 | 7.21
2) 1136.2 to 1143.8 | 7.23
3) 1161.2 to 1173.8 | 7.22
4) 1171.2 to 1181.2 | 6.87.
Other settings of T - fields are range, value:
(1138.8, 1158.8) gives 7.95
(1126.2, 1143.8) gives 7.77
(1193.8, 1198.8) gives 7.14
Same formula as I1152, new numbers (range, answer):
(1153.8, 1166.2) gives 7.35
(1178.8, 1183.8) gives 7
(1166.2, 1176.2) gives 7.44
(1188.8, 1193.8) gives 6.86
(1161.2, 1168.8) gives 7.27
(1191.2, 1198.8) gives 6.97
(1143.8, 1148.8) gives 7.82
